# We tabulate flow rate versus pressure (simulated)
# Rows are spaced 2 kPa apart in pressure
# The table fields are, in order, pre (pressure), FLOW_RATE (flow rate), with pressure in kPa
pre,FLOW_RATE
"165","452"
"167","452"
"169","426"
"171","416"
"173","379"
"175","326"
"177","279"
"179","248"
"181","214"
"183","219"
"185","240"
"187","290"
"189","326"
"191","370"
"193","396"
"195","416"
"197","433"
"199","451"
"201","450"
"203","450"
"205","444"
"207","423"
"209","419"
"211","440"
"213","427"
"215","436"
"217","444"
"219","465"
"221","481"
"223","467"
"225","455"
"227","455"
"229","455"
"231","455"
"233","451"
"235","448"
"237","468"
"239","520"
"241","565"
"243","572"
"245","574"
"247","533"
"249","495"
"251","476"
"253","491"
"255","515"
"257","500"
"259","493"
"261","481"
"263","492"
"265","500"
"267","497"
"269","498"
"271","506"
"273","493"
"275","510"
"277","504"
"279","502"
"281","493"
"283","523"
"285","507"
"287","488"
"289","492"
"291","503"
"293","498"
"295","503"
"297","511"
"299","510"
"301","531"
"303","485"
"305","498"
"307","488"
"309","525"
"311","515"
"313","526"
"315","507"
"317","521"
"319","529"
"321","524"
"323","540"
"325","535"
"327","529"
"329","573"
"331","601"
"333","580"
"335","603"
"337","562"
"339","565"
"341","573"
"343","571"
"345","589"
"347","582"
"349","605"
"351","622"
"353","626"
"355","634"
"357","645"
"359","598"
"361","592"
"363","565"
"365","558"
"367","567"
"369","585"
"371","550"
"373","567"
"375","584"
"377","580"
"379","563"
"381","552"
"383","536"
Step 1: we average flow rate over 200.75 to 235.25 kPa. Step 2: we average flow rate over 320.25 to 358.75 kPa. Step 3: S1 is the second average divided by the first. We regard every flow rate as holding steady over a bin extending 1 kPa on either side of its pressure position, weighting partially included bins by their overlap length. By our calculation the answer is 1.30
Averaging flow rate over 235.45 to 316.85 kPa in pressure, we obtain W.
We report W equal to 507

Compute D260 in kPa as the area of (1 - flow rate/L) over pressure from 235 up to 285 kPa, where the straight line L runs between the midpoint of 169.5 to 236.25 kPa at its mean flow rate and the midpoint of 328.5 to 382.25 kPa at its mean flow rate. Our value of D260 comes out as -4.4 kPa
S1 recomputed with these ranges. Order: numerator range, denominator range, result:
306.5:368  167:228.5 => 1.45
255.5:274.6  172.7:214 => 1.37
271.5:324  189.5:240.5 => 1.14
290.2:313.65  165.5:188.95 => 1.58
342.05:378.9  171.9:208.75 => 1.66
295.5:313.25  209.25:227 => 1.13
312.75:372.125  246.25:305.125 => 1.14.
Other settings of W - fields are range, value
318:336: 557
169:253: 422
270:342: 524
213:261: 486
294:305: 507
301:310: 503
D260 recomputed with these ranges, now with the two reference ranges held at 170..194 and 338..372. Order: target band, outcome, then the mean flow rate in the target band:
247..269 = -3.3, 496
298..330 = 0.1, 521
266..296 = -2.0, 501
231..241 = -2.1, 479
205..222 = -3.9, 442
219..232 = -2.8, 462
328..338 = -0.5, 584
